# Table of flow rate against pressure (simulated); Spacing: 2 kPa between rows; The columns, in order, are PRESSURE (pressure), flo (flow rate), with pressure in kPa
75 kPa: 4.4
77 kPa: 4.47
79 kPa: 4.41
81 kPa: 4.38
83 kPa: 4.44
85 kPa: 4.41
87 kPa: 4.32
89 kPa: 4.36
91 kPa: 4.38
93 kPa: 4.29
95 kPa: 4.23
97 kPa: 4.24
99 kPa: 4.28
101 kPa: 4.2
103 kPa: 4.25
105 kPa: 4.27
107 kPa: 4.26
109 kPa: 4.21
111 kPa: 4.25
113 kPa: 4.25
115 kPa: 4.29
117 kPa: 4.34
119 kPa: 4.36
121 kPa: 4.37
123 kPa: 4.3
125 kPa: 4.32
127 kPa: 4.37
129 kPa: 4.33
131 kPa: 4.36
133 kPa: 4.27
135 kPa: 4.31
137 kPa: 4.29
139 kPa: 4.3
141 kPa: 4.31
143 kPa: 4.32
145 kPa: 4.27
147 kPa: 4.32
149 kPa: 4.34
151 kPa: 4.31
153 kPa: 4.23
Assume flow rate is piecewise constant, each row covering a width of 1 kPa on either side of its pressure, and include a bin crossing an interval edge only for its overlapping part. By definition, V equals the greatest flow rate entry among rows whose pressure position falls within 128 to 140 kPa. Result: 4.36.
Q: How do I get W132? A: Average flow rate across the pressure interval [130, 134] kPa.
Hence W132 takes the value 4.31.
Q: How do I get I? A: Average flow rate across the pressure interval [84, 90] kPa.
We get 4.36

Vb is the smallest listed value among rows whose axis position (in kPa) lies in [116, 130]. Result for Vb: 4.3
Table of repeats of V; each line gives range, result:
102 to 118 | 4.34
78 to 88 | 4.44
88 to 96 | 4.38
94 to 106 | 4.28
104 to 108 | 4.27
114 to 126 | 4.37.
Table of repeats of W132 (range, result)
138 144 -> 4.31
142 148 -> 4.3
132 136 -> 4.29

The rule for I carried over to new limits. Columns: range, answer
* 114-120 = 4.33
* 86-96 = 4.32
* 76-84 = 4.42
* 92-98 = 4.25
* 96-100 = 4.26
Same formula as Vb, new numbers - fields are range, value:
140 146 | 4.27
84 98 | 4.23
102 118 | 4.21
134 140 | 4.29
